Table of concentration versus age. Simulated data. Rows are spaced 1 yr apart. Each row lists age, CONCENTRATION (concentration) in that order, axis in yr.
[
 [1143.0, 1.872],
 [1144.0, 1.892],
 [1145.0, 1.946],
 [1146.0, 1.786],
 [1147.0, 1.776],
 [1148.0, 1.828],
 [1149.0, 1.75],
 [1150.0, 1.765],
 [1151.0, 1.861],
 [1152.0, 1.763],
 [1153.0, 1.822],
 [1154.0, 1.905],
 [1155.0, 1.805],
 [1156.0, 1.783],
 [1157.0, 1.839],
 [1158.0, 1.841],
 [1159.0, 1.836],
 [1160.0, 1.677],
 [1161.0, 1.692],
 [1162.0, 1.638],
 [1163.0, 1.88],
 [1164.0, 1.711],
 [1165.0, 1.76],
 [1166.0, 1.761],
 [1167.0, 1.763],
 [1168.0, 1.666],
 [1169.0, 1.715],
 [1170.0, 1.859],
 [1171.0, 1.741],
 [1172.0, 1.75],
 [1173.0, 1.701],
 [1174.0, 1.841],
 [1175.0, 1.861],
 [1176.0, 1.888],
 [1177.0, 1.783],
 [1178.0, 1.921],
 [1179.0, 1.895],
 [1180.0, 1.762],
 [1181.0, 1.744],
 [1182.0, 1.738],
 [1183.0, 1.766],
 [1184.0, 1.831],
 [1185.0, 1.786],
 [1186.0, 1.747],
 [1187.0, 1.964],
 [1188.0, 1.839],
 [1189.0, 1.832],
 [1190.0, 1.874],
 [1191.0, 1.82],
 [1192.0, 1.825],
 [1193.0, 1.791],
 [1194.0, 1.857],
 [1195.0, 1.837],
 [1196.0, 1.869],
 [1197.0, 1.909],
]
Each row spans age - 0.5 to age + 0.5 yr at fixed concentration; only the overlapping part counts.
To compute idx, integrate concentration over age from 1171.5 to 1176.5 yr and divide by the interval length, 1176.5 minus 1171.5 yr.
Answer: 1.81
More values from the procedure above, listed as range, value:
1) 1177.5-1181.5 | 1.83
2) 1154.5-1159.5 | 1.82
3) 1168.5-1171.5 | 1.77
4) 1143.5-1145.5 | 1.92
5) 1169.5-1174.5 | 1.78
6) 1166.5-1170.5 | 1.75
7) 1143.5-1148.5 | 1.85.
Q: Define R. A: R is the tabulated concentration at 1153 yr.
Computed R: 1.822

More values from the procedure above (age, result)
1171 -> 1.741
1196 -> 1.869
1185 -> 1.786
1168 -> 1.666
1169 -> 1.715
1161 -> 1.692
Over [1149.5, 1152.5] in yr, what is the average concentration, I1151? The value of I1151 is 1.8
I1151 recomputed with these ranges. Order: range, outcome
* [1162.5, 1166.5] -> 1.78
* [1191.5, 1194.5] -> 1.82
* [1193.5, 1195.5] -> 1.85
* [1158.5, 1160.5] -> 1.76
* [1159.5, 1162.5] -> 1.67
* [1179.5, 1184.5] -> 1.77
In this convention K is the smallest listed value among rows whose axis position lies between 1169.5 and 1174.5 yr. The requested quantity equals 1.701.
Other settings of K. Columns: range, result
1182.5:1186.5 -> 1.747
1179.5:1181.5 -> 1.744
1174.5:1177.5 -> 1.783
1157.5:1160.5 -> 1.677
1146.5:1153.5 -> 1.75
